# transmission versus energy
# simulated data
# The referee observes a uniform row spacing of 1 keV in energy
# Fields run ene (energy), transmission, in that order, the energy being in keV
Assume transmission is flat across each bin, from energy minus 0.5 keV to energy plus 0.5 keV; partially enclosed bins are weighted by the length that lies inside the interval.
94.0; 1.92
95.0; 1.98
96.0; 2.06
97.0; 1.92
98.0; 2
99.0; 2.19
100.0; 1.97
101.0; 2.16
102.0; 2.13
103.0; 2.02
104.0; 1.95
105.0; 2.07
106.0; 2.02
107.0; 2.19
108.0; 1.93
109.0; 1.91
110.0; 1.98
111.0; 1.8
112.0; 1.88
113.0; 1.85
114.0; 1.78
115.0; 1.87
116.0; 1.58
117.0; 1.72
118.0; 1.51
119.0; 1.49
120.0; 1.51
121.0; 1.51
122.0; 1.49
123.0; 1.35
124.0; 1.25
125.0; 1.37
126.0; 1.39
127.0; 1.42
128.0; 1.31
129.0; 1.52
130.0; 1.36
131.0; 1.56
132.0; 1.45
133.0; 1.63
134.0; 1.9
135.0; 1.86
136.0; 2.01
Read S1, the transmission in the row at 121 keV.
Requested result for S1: 1.51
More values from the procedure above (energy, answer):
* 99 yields 2.19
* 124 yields 1.25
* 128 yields 1.31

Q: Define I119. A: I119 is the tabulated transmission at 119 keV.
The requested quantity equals 1.49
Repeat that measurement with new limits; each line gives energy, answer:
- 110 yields 1.98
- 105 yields 2.07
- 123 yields 1.35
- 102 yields 2.13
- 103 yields 2.02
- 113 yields 1.85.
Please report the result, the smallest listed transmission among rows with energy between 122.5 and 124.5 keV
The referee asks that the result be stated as 1.25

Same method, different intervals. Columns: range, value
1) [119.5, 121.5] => 1.51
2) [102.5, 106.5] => 1.95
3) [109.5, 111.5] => 1.8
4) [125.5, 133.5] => 1.31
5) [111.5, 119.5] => 1.49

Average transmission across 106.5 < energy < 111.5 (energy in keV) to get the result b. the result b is 1.96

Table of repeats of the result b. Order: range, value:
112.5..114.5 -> 1.81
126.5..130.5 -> 1.4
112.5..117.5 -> 1.76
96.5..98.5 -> 1.96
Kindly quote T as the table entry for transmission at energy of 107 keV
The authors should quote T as 2.19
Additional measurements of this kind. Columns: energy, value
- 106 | 2.02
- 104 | 1.95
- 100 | 1.97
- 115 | 1.87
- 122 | 1.49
